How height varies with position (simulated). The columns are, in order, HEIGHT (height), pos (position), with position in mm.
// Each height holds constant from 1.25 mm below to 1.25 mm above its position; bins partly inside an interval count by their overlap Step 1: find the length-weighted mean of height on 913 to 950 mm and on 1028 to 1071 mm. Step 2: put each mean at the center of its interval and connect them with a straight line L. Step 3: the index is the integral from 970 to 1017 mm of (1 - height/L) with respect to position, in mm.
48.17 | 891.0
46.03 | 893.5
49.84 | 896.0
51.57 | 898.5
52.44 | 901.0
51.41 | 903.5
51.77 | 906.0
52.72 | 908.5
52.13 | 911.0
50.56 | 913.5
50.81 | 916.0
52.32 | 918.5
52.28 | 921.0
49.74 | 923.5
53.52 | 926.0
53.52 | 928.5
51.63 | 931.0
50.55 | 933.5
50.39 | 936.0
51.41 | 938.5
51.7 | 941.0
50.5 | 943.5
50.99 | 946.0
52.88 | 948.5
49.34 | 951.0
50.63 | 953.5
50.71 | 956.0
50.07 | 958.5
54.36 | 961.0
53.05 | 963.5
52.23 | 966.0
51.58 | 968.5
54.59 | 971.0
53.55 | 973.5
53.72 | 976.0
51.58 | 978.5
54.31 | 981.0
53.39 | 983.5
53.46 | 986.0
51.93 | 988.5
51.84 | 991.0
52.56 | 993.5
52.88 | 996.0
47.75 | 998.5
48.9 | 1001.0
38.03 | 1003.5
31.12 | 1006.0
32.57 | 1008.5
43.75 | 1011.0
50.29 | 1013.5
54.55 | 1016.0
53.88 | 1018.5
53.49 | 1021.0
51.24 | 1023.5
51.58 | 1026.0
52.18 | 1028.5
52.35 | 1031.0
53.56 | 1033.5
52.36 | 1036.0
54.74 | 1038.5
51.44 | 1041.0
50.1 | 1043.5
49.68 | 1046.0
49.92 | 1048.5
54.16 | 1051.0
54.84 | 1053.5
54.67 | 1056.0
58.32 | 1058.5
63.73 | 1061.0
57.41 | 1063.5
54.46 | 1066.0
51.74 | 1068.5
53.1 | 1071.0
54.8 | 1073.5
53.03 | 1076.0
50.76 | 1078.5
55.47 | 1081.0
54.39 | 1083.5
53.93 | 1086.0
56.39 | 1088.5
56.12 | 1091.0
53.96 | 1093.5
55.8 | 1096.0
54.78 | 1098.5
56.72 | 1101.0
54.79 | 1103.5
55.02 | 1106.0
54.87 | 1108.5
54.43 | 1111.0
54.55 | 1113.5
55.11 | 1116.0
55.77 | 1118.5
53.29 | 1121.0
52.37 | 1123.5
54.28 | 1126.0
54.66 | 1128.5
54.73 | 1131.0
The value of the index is 3.4 mm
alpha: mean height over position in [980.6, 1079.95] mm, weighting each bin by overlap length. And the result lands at 51.4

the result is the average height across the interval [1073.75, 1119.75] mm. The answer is 54.8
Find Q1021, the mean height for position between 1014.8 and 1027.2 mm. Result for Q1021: 52.9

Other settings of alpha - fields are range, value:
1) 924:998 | 52.1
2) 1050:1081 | 55.1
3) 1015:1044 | 52.7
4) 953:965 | 51.8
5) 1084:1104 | 55.3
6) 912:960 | 51.3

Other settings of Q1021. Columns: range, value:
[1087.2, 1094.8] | 55.5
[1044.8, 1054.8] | 52.2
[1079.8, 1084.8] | 54.9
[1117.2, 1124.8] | 53.8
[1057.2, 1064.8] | 59.8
